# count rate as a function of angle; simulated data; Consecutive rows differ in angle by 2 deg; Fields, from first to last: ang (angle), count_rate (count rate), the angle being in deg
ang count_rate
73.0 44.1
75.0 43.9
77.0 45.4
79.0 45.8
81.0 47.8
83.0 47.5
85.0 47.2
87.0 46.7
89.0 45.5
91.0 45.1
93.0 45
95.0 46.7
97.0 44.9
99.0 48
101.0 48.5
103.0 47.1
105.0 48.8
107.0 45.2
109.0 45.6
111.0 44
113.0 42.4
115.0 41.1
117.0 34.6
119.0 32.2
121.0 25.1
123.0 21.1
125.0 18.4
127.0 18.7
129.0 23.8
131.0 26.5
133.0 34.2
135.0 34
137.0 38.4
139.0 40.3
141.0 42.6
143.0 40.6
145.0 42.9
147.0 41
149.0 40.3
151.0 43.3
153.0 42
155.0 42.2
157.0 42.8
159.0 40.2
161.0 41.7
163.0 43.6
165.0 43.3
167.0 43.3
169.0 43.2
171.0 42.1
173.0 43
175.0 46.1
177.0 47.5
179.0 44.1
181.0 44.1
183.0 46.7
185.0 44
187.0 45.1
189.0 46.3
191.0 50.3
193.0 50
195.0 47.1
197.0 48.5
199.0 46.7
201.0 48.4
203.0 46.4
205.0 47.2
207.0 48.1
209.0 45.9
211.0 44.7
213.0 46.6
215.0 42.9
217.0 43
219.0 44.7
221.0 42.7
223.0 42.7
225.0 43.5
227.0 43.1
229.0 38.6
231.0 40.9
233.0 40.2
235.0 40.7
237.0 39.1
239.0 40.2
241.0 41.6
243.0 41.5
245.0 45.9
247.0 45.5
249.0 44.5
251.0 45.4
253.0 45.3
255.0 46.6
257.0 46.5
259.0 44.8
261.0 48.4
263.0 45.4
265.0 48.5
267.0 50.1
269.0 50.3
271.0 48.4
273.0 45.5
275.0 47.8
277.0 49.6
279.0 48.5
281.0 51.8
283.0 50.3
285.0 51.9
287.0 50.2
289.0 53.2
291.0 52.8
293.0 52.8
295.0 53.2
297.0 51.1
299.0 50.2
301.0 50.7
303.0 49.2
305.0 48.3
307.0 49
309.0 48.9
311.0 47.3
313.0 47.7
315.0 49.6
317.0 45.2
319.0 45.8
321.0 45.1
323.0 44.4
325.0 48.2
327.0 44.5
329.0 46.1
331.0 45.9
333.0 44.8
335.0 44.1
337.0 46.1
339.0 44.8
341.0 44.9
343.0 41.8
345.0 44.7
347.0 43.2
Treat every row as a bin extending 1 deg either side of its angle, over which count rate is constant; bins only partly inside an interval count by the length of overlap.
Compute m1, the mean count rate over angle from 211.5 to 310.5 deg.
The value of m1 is 46.6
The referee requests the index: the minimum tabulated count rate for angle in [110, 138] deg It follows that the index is 18.4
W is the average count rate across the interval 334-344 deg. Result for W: 44.3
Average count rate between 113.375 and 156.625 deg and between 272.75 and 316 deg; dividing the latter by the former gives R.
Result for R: 1.44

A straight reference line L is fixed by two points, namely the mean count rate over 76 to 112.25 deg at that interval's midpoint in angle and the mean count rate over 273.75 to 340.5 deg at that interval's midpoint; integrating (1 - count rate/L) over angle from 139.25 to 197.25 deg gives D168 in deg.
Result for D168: 3.8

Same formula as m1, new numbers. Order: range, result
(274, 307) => 50.7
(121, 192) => 39.4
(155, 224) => 45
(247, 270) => 46.8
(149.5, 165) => 42.3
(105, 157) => 36.4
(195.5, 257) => 44.1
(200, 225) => 45.2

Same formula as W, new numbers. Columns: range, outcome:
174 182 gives 45.4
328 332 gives 46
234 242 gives 40.4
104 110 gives 46.5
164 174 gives 43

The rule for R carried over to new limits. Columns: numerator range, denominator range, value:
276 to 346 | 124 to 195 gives 1.19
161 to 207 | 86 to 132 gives 1.19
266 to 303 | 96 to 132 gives 1.38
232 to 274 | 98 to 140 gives 1.25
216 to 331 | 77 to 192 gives 1.13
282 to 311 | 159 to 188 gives 1.15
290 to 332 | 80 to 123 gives 1.12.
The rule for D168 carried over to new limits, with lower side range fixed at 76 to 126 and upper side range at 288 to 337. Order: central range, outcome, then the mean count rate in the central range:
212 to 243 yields 2.5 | 42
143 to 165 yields 0.8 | 42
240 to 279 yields 0.2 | 46.5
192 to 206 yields -0.9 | 47.8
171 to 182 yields -0.1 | 44.7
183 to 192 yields -0.4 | 46.5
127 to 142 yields 3.4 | 33.2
